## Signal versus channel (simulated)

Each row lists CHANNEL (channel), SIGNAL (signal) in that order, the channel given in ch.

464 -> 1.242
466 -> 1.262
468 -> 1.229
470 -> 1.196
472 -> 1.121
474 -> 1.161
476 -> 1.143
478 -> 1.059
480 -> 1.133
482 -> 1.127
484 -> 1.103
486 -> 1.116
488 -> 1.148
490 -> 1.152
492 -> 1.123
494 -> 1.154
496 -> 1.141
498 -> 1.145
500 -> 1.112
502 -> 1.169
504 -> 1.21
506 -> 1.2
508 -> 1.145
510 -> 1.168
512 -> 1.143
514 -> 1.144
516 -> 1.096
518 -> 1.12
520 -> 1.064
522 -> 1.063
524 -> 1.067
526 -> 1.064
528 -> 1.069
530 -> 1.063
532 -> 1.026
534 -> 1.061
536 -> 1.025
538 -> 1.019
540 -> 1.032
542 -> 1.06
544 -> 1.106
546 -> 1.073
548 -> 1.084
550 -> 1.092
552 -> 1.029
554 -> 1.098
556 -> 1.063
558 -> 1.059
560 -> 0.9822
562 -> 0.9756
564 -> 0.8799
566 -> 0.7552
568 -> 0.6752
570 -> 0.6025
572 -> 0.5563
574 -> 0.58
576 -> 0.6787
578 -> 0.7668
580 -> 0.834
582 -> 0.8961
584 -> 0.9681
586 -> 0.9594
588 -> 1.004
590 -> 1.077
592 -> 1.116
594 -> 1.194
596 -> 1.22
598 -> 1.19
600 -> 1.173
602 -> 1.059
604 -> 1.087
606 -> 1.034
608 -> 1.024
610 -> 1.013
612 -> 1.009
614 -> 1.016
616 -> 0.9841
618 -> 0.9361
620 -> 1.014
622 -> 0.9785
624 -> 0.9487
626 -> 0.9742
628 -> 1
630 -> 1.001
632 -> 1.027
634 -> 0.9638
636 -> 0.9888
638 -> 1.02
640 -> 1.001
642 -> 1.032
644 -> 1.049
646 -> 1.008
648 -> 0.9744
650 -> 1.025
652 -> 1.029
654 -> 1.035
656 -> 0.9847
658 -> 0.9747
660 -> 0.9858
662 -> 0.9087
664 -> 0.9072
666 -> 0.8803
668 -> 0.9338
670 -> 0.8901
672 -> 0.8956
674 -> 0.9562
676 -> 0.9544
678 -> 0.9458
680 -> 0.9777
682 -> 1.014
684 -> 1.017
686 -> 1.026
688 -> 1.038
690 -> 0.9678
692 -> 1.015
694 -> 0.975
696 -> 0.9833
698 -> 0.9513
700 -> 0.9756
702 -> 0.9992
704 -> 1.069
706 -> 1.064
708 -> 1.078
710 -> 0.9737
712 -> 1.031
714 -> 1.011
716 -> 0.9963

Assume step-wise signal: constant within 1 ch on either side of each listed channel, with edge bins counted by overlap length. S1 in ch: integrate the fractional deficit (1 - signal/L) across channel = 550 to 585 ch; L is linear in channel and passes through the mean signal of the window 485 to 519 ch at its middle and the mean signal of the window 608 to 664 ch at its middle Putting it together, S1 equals 7.2 ch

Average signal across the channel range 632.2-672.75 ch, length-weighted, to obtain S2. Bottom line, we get 0.976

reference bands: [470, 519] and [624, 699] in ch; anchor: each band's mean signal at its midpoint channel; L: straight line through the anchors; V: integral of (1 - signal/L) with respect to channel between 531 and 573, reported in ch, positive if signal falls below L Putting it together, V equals 4.7 ch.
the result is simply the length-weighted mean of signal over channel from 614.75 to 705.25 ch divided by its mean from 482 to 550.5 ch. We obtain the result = 0.89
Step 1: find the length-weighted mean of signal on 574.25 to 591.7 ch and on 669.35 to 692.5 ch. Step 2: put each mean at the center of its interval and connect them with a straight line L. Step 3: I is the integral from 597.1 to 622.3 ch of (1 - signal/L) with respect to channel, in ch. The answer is -3.5 ch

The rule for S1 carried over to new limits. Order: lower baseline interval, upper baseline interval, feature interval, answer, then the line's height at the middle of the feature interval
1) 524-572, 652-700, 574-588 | 2.0 ch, 0.983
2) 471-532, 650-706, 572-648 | 3.1 ch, 1.03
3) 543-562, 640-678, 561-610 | 4.7 ch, 1.03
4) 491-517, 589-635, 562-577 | 5.4 ch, 1.09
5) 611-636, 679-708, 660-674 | 1.2 ch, 1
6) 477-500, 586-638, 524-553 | 0.9 ch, 1.09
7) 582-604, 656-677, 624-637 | 0.2 ch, 1.01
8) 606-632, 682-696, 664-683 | 1.2 ch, 1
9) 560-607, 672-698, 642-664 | -0.7 ch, 0.966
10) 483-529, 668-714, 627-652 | 0.5 ch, 1.03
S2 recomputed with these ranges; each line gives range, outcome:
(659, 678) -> 0.925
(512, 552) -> 1.07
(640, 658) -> 1.01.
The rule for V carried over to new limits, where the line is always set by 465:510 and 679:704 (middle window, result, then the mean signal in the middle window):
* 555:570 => 2.8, 0.892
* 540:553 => 0.4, 1.07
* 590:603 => -1.0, 1.15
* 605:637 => 1.7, 0.995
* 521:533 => 0.7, 1.06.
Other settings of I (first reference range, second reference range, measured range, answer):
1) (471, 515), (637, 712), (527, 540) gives 0.8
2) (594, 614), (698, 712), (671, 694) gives 1.2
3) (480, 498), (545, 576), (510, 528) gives -1.1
